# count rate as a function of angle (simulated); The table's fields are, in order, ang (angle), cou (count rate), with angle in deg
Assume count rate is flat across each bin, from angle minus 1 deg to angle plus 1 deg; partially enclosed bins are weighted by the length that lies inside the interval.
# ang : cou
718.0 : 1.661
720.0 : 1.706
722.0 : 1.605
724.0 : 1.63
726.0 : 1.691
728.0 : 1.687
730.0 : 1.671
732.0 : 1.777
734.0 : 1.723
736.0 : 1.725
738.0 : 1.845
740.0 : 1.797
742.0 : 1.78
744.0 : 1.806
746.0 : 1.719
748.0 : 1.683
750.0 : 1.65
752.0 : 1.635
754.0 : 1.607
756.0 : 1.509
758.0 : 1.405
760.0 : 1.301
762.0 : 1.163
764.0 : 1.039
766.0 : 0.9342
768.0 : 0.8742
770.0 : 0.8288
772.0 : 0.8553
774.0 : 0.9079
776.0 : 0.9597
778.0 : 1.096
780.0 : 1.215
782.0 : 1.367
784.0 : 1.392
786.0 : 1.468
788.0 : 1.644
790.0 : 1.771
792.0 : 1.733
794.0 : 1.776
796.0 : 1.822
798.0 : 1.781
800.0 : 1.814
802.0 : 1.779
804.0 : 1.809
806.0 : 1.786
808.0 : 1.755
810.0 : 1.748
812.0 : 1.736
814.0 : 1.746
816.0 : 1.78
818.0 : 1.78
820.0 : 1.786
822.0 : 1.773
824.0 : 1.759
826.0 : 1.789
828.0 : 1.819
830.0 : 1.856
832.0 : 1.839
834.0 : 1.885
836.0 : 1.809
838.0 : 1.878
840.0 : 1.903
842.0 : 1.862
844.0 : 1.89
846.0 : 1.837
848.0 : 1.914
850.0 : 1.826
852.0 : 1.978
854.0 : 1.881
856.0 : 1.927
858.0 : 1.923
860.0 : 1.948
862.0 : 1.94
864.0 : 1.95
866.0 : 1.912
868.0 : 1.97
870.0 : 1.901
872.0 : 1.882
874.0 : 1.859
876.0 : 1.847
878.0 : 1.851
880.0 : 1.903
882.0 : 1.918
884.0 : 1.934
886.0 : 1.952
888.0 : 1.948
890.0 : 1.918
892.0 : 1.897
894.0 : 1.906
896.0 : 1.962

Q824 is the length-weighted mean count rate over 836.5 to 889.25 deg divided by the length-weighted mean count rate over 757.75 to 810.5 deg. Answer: 1.36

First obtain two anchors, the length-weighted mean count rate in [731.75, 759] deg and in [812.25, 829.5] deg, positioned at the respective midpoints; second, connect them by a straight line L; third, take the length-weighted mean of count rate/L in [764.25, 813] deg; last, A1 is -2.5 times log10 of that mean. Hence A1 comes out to 0.20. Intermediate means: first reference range 1.69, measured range 1.45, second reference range 1.78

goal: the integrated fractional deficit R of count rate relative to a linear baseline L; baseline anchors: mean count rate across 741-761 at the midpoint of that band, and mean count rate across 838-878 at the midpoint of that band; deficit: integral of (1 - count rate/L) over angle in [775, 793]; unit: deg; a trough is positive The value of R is 3.1 deg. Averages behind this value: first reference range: 1.61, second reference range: 1.9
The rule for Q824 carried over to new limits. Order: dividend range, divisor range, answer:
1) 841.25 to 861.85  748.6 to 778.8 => 1.60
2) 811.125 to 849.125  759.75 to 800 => 1.39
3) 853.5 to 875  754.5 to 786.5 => 1.67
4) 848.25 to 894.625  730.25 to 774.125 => 1.32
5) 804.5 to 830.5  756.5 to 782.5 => 1.65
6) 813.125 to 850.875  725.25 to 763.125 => 1.12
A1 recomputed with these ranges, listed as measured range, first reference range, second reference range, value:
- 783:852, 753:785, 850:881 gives -0.17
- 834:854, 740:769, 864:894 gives -0.06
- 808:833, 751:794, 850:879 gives -0.11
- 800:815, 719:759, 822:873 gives 0.02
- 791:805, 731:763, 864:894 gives -0.03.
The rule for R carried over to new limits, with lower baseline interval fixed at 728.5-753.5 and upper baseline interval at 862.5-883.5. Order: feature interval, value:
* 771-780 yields 4.0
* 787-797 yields 0.3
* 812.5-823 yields 0.3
